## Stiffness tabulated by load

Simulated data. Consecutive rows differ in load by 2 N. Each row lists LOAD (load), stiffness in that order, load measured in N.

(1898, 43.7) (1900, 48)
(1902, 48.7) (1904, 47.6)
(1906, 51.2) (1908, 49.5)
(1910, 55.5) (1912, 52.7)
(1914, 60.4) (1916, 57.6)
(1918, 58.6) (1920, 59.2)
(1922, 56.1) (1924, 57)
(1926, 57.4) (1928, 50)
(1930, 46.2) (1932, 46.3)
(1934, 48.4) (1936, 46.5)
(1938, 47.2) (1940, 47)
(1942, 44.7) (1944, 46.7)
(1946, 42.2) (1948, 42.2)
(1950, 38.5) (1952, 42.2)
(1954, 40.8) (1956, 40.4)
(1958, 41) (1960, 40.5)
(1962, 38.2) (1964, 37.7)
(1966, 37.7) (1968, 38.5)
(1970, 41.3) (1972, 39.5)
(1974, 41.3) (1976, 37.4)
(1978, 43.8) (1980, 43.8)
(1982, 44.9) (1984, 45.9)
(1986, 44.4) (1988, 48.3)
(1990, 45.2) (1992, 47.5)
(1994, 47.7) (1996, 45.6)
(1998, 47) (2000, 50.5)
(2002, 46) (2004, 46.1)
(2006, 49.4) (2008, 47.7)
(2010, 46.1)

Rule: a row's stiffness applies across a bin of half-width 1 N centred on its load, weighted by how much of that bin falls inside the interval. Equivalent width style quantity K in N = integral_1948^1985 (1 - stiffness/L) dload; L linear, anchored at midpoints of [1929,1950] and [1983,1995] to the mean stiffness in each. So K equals 4.2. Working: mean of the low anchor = 45.4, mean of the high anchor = 46.5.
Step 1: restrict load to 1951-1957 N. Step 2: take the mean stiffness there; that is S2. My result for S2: 41.1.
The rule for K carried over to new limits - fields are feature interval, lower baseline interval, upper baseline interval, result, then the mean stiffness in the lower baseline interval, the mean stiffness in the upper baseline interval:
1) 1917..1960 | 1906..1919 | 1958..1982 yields 1.16 N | 55.4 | 40.2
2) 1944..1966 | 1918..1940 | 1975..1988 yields 3.31 N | 51.6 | 43.7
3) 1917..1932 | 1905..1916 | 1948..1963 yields -1.32 N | 54.2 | 40.4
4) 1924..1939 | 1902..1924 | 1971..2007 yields 0.86 N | 54.7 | 45.2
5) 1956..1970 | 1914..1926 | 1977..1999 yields 3.08 N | 57.9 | 45.8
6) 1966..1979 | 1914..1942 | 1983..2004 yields 2.25 N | 52.1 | 46.8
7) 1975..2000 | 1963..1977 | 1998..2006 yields -0.88 N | 39.1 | 47.7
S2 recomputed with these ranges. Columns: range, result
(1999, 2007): 48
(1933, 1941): 47.3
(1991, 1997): 46.9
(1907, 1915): 54.5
